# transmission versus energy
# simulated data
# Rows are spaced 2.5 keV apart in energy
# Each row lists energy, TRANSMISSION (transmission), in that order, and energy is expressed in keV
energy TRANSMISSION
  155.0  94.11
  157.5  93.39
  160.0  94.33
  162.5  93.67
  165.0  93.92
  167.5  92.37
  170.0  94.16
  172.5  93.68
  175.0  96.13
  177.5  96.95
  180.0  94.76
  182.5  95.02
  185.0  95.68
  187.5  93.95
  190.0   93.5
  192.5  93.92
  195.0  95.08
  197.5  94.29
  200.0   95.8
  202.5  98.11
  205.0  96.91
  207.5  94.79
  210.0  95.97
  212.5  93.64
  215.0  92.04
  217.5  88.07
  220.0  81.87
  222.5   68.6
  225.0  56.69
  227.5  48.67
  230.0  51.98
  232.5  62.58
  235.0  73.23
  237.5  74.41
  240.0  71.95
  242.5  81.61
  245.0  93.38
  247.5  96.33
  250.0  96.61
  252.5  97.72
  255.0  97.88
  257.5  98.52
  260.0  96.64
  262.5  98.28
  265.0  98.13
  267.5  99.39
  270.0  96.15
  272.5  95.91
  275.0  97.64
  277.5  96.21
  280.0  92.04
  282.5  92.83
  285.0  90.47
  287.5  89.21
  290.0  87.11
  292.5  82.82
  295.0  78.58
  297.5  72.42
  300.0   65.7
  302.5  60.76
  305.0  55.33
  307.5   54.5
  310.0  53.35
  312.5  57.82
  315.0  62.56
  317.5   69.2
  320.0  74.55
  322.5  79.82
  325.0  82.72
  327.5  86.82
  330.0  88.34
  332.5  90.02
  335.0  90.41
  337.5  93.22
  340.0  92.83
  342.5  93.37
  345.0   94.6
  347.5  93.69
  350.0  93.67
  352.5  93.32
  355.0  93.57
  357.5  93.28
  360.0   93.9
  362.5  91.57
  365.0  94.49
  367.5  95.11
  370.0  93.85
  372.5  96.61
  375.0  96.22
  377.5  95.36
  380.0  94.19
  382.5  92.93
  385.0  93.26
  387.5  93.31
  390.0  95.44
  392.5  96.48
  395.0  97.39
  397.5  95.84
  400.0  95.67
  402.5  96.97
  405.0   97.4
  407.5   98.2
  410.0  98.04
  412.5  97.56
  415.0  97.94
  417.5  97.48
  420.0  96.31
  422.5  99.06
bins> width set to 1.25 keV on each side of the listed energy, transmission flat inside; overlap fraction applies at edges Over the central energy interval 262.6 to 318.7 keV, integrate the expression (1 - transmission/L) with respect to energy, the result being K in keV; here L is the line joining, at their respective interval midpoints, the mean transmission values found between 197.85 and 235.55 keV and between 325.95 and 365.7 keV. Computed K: 4.5 keV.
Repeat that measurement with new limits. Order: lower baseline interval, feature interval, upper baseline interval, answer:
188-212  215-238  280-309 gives 5.5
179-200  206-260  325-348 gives 6.5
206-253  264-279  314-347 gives -2.8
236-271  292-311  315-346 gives 5.0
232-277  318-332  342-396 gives 1.6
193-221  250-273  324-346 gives -1.4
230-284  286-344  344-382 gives 9.8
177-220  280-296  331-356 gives 1.0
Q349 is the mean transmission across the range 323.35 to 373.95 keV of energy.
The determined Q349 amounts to 92.2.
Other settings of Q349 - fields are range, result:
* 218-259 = 78.5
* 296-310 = 61.3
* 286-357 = 79.8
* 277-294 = 89.7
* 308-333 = 73.5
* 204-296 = 86.6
